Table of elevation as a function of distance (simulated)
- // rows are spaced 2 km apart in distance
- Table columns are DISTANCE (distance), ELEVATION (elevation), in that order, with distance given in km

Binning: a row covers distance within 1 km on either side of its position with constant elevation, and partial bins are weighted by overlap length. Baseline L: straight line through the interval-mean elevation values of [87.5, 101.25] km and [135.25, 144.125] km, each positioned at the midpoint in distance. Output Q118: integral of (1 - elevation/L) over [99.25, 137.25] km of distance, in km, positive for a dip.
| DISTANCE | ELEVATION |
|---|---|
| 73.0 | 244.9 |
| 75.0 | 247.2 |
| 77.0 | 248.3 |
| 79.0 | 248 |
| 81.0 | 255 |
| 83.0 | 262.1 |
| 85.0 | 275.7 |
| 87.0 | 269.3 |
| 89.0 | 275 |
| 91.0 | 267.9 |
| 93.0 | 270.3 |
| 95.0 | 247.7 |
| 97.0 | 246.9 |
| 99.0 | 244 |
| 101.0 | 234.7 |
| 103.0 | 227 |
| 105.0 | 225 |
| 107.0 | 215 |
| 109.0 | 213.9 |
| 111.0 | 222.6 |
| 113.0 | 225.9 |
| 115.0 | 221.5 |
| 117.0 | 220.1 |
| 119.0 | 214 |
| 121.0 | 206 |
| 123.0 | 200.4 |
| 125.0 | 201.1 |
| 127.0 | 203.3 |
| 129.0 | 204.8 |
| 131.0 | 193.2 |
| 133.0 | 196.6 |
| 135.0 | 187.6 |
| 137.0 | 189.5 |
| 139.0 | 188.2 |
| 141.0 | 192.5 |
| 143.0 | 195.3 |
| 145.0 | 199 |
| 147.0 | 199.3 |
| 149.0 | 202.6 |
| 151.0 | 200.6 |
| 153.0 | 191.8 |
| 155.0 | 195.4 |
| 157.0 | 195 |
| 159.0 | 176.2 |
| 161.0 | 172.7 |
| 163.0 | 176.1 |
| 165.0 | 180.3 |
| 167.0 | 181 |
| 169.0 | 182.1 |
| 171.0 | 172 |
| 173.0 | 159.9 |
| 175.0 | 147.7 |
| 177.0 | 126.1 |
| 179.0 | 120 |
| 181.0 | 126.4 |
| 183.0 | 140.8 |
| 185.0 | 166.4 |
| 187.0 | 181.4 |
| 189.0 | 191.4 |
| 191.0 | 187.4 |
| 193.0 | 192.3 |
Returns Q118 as 1.8 km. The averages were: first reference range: 257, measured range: 212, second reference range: 191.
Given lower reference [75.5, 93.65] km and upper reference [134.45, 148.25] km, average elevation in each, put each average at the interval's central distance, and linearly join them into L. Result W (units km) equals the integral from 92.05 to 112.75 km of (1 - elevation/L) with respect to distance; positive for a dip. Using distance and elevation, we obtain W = 0.6 km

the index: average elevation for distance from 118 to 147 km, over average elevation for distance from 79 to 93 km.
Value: 0.74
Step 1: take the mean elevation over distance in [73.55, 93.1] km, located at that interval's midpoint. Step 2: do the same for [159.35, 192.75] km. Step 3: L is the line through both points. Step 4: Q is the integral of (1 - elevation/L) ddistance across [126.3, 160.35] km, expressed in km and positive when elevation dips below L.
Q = 0.6 km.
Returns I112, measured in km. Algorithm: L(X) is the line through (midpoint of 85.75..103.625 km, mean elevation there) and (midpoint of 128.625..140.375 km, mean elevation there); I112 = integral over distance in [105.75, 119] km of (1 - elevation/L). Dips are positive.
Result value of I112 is 0.43 km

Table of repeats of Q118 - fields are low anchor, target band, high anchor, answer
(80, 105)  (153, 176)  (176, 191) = -0.3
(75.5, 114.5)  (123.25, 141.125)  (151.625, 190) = 1.0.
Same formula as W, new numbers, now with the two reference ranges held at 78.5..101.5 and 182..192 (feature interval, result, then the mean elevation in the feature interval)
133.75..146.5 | 1.3 km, 192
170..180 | 2.1 km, 145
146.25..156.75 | 0.4 km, 198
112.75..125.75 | 1.2 km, 212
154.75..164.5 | 0.8 km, 182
